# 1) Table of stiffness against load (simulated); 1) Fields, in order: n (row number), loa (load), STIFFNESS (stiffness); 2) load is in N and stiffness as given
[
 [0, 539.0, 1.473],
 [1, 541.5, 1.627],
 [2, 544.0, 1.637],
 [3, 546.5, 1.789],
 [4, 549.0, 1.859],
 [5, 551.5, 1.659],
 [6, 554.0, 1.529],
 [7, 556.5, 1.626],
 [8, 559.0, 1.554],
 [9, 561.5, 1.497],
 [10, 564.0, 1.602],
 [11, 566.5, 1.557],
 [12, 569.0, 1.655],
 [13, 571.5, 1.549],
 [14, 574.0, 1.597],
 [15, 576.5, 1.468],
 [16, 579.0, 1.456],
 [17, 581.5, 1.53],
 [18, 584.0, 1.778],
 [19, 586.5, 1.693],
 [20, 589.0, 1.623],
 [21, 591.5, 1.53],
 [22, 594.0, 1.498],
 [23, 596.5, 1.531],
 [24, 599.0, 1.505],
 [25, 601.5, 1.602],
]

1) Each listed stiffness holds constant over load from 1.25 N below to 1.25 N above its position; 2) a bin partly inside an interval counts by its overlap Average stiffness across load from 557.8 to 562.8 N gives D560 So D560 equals 1.53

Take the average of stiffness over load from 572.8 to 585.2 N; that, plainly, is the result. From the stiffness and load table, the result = 1.56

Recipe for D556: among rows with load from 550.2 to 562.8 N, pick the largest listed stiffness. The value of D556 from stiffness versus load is 1.659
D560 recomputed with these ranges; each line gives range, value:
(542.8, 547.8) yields 1.72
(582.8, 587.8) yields 1.73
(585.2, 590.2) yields 1.66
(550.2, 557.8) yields 1.61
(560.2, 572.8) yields 1.57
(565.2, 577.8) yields 1.56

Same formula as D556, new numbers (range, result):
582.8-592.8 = 1.778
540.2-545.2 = 1.637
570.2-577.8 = 1.597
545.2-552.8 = 1.859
